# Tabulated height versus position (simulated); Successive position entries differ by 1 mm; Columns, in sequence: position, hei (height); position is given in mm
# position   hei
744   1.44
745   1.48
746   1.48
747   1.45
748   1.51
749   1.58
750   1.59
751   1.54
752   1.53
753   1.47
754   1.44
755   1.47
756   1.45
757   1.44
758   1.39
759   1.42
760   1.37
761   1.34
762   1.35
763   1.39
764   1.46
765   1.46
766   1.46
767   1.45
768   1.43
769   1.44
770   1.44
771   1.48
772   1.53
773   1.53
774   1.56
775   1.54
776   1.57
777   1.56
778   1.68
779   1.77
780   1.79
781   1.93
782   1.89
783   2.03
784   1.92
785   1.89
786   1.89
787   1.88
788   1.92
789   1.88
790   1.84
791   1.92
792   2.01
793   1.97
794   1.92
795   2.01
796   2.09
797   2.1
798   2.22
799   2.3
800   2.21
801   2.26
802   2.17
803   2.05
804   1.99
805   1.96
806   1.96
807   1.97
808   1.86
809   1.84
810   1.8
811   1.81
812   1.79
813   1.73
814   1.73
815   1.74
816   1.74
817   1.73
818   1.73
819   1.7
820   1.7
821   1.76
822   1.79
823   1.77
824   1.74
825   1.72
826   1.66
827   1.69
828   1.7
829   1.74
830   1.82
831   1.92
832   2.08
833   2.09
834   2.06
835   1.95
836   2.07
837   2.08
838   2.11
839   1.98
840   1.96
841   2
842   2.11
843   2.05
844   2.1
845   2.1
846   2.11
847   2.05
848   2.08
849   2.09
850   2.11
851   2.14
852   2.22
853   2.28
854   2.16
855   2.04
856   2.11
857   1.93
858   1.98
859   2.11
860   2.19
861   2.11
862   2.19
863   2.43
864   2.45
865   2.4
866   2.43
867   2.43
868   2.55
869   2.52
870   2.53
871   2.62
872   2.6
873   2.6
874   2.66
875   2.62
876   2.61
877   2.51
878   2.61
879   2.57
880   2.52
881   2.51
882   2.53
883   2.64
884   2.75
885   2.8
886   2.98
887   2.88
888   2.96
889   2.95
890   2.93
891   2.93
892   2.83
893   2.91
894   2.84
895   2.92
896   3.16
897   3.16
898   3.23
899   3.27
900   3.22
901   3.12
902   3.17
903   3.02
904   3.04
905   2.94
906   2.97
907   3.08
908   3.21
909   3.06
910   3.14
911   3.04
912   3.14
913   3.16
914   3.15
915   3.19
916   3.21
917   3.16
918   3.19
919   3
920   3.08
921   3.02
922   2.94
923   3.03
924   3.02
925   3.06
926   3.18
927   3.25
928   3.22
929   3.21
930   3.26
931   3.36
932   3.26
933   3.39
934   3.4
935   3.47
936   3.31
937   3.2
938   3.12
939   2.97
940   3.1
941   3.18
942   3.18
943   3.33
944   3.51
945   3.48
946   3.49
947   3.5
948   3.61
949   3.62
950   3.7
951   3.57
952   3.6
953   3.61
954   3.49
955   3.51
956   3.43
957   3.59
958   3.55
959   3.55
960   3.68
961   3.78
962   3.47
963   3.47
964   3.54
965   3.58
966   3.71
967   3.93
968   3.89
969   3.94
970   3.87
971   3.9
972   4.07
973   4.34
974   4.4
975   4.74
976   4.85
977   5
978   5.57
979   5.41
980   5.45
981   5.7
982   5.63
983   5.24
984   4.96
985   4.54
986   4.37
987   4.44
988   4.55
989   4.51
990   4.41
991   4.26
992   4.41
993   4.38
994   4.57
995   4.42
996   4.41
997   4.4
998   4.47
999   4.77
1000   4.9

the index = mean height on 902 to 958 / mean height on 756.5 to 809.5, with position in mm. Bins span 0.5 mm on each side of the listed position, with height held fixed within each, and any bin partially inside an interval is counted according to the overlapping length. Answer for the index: 1.84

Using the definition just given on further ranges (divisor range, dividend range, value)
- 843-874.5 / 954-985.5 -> 1.88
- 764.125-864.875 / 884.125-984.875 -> 1.84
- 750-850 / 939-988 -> 2.23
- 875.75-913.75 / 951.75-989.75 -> 1.45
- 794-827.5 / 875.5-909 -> 1.54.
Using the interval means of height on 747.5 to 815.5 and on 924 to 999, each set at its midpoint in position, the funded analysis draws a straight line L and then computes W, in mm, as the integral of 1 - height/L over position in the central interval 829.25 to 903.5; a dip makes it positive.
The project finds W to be 8.8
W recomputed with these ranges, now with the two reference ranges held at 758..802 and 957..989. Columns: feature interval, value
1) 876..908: 3.5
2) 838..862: 5.3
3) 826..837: 2.4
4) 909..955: 6.4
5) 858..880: 3.7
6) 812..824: 2.8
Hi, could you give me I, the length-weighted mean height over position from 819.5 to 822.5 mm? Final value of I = 1.75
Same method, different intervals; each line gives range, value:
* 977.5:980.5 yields 5.48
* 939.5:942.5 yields 3.15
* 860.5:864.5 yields 2.29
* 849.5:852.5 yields 2.16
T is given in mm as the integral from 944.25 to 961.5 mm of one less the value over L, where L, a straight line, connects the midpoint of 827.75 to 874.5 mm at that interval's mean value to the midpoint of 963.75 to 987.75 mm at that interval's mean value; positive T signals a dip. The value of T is 2.3 mm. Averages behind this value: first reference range 2.17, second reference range 4.56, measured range 3.57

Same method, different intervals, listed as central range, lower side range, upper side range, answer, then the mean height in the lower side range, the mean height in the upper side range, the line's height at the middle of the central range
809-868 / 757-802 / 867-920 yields 8.88 mm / 1.74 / 2.9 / 2.34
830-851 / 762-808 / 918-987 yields 3.45 mm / 1.81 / 3.76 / 2.46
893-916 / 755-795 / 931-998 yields 1.05 mm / 1.65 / 3.99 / 3.25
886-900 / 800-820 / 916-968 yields -0.93 mm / 1.88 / 3.37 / 2.82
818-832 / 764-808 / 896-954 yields 2.93 mm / 1.83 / 3.23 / 2.22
